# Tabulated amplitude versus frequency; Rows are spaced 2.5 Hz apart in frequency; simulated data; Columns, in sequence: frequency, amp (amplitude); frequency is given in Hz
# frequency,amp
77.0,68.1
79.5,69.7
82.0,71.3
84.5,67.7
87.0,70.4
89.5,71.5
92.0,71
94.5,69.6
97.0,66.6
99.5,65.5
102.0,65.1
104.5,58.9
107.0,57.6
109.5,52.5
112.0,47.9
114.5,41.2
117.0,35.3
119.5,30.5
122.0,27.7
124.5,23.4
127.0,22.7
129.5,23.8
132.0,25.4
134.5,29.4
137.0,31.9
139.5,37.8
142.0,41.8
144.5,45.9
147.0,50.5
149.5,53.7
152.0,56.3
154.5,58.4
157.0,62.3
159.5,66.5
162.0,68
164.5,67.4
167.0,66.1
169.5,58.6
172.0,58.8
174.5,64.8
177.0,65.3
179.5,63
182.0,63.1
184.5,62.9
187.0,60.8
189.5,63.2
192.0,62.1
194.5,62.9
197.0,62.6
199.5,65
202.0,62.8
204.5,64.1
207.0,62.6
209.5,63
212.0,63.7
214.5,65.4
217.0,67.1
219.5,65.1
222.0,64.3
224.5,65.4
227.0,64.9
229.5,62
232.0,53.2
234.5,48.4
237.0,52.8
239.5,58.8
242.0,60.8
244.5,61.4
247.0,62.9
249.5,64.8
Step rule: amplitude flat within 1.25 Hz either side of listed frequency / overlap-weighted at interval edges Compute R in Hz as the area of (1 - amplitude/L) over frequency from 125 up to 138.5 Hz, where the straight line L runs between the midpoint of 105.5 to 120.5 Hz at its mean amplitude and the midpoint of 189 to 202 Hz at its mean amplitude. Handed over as 6.1 Hz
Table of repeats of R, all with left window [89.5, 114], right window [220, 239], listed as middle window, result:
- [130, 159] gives 7.5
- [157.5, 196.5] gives -2.3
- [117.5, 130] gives 7.1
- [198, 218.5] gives -1.7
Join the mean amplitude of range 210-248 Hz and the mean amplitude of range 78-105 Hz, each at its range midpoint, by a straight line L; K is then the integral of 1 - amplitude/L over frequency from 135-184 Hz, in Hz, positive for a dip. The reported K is 6.1 Hz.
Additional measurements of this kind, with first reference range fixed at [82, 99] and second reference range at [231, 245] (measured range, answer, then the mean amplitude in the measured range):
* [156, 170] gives -0.57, 65.2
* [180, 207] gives -1.42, 62.9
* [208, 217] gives -0.99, 64.4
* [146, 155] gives 1.31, 54.5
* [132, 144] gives 5.56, 34.9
